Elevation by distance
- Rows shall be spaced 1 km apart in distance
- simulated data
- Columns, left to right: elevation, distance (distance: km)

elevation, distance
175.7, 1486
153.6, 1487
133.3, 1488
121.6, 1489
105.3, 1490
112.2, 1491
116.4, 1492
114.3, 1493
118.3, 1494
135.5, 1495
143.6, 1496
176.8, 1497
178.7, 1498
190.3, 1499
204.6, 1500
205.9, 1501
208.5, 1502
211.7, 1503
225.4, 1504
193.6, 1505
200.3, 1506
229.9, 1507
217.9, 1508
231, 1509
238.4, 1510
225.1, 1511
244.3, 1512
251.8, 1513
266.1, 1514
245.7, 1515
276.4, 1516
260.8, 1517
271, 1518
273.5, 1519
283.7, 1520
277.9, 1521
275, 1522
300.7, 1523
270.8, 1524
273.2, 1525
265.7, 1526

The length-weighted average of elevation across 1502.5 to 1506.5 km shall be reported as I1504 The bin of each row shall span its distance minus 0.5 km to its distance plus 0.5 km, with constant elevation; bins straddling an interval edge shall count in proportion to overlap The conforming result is 208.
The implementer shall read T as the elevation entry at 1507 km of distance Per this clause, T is 229.9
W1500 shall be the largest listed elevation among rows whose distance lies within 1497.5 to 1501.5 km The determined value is 205.9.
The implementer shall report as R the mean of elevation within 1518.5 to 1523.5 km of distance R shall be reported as 282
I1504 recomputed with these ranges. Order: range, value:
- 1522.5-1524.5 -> 286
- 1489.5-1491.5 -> 109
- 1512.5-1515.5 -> 255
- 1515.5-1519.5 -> 270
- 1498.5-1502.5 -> 202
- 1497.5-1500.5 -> 191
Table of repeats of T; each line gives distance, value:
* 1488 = 133.3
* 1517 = 260.8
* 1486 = 175.7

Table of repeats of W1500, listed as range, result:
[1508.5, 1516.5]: 276.4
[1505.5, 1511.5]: 238.4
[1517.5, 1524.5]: 300.7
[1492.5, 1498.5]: 178.7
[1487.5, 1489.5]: 133.3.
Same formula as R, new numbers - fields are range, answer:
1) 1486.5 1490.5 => 128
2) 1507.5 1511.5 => 228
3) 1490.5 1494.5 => 115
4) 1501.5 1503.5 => 210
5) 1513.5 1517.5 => 262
